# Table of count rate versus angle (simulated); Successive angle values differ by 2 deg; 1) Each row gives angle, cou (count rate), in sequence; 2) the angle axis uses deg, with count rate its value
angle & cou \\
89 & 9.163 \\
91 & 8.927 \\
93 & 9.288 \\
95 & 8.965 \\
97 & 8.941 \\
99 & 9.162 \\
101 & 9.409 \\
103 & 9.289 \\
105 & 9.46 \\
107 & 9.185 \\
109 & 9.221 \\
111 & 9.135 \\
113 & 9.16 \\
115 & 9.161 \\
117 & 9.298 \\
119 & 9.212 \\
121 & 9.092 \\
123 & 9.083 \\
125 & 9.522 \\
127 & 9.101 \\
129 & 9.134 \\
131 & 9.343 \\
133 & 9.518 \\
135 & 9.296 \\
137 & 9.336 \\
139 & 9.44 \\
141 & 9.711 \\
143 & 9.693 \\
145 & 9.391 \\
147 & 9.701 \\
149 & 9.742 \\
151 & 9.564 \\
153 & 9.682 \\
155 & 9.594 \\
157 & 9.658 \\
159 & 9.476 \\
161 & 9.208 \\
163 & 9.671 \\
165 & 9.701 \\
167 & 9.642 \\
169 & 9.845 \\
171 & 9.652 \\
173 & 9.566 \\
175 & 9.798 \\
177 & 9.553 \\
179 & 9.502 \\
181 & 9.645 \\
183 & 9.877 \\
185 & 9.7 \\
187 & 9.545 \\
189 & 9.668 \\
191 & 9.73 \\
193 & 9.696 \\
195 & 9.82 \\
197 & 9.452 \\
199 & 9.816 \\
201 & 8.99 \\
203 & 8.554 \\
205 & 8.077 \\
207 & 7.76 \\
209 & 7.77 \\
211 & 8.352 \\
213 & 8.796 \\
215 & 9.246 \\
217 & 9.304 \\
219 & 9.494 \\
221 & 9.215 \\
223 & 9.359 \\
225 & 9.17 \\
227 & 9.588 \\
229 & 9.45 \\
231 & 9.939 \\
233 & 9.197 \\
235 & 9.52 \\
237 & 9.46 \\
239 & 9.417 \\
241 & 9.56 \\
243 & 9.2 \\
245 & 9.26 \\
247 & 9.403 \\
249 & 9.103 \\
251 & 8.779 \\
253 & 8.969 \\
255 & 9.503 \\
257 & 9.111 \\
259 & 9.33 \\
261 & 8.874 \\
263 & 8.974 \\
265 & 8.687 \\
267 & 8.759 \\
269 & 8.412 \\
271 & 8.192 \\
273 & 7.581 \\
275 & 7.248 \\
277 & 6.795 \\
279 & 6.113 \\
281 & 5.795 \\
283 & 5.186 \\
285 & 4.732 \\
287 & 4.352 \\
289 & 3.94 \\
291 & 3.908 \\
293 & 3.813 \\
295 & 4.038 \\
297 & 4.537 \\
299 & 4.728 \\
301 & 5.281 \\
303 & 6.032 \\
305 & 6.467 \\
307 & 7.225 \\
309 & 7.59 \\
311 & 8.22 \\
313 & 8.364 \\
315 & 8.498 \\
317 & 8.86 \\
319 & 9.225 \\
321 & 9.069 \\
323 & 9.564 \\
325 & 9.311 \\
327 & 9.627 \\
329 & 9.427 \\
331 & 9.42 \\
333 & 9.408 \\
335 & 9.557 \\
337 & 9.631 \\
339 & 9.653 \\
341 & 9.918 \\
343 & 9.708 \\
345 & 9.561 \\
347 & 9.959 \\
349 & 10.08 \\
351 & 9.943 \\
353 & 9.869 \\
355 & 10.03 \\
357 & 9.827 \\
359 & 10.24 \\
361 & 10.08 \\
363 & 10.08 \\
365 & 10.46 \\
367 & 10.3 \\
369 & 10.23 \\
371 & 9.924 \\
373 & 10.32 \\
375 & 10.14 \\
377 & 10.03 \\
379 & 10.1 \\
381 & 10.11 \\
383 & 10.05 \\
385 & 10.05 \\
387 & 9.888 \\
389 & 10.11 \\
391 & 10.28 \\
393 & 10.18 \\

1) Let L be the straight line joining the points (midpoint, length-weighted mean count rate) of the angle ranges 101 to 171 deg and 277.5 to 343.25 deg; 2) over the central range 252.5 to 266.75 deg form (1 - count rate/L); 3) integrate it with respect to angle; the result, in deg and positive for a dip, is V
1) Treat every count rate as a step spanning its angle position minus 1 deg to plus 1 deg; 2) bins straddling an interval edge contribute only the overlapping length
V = -2.1 deg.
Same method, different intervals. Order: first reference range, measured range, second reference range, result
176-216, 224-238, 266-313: -2.5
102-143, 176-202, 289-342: -2.6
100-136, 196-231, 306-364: 1.2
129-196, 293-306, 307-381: 6.1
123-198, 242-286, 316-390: 7.3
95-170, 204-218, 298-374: 1.2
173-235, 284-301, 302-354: 8.9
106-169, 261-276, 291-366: 0.8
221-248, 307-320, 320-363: 1.7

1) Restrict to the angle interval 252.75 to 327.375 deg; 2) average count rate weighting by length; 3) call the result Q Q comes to 7.2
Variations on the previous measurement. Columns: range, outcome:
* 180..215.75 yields 9.14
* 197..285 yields 8.65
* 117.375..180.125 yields 9.5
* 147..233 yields 9.38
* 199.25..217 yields 8.55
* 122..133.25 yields 9.27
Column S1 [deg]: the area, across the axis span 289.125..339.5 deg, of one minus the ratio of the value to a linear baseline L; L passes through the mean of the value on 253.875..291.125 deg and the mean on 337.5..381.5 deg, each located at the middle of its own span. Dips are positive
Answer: 6.34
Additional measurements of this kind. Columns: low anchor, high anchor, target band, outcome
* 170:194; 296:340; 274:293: 7.3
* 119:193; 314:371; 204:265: 3.2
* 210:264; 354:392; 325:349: 0.6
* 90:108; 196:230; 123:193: -3.8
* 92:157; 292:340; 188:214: -0.7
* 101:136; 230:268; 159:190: -1.3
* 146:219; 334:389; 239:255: 0.6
